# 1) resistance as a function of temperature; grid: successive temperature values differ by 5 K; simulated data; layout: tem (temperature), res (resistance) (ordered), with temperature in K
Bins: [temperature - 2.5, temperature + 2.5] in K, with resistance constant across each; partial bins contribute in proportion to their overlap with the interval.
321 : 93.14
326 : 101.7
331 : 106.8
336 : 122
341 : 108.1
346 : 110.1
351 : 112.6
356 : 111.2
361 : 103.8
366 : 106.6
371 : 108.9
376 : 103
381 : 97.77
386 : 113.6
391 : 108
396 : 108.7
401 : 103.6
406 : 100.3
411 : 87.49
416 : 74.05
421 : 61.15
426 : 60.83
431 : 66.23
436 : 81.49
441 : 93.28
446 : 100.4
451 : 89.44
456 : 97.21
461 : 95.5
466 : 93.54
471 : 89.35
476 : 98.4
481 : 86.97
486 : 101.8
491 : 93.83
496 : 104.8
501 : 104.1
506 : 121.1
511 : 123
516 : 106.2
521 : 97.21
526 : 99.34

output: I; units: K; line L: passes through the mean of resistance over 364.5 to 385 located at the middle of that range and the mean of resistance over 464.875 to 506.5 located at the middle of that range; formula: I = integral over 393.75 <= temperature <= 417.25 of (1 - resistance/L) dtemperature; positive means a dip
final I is 1.6 K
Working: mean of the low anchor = 105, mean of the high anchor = 98.5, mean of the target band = 95.8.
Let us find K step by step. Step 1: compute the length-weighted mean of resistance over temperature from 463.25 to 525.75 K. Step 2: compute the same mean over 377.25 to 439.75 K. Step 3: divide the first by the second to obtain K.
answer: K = 1.14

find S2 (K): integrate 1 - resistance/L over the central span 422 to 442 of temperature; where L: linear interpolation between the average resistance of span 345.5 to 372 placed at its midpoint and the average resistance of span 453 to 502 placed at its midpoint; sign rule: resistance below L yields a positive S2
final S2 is 5.5 K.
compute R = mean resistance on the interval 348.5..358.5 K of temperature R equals 112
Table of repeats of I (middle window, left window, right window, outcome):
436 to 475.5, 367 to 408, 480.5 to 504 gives 3.2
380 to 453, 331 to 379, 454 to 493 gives 8.8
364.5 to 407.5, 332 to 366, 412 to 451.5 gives -4.4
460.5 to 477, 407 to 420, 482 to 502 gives 0.1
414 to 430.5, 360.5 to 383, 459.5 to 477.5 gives 5.6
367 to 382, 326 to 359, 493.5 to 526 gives 0.9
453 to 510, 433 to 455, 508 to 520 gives 1.9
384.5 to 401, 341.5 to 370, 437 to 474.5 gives -0.9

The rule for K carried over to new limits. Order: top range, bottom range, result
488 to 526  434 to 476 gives 1.15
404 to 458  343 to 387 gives 0.77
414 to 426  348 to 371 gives 0.61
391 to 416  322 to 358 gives 0.90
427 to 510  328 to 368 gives 0.86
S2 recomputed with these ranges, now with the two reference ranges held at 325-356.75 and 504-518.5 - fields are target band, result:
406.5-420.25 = 3.9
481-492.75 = 2.0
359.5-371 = 0.6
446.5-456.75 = 1.8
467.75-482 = 2.9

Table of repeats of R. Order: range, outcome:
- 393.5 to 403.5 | 106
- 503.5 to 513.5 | 122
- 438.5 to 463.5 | 95.2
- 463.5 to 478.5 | 93.8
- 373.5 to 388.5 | 105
